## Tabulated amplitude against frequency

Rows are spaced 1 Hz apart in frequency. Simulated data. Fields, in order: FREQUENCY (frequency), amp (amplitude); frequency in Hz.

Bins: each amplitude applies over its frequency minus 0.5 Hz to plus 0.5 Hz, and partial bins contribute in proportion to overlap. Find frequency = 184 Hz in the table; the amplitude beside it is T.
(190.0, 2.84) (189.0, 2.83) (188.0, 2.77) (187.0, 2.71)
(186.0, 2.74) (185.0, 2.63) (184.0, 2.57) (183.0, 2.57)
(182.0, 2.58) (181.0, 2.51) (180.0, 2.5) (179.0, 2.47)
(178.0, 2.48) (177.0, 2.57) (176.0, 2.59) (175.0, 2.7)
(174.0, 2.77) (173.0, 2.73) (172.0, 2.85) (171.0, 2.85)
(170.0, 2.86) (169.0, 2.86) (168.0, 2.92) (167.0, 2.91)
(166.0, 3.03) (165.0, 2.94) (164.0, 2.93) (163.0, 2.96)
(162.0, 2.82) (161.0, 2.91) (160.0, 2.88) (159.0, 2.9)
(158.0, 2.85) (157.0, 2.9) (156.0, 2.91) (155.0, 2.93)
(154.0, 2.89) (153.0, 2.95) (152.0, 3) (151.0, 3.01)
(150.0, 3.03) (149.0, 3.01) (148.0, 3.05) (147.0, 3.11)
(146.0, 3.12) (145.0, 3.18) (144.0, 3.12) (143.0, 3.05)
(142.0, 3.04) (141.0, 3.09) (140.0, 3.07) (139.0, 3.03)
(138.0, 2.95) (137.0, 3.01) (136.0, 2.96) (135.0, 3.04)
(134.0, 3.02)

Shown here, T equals 2.57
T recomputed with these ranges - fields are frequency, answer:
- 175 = 2.7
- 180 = 2.5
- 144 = 3.12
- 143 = 3.05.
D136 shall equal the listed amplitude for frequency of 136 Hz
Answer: 2.96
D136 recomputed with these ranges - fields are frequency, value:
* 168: 2.92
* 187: 2.71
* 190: 2.84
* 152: 3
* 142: 3.04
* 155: 2.93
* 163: 2.96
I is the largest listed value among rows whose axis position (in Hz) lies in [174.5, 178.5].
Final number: 2.7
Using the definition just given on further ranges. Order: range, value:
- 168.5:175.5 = 2.86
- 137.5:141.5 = 3.09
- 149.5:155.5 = 3.03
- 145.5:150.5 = 3.12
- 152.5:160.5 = 2.95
